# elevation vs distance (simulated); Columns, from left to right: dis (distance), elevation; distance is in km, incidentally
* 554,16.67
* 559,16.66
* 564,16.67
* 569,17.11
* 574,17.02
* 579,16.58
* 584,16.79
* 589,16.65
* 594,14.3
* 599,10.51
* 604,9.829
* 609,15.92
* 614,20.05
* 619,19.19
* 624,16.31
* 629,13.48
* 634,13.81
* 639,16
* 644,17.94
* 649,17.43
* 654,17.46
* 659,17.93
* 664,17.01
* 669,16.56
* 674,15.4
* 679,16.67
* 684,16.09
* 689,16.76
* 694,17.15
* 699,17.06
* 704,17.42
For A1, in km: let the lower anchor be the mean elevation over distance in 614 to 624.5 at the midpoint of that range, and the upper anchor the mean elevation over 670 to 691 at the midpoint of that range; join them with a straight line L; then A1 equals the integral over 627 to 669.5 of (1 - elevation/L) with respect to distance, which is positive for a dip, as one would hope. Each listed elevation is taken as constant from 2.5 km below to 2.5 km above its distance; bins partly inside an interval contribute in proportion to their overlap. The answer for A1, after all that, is 2.4 km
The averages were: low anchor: 18.6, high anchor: 16.2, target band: 16.4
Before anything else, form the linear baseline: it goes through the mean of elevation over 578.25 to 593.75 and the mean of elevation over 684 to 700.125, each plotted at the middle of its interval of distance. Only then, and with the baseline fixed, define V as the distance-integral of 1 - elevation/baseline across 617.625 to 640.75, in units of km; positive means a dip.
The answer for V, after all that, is 1.3 km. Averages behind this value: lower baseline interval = 16.3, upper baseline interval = 16.8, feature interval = 15.6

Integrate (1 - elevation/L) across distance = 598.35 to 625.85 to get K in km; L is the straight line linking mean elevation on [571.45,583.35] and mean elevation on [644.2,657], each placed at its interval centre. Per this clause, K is 2.5 km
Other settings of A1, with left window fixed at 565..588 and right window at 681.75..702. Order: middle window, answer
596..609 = 4.2 km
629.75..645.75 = 1.2 km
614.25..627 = -0.9 km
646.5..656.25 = -0.4 km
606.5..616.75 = -0.7 km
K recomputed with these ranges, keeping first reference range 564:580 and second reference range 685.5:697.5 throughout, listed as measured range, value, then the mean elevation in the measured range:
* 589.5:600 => 2.1 km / 13.5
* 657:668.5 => -0.3 km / 17.3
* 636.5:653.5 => -0.3 km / 17.2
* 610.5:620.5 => -1.4 km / 19.3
